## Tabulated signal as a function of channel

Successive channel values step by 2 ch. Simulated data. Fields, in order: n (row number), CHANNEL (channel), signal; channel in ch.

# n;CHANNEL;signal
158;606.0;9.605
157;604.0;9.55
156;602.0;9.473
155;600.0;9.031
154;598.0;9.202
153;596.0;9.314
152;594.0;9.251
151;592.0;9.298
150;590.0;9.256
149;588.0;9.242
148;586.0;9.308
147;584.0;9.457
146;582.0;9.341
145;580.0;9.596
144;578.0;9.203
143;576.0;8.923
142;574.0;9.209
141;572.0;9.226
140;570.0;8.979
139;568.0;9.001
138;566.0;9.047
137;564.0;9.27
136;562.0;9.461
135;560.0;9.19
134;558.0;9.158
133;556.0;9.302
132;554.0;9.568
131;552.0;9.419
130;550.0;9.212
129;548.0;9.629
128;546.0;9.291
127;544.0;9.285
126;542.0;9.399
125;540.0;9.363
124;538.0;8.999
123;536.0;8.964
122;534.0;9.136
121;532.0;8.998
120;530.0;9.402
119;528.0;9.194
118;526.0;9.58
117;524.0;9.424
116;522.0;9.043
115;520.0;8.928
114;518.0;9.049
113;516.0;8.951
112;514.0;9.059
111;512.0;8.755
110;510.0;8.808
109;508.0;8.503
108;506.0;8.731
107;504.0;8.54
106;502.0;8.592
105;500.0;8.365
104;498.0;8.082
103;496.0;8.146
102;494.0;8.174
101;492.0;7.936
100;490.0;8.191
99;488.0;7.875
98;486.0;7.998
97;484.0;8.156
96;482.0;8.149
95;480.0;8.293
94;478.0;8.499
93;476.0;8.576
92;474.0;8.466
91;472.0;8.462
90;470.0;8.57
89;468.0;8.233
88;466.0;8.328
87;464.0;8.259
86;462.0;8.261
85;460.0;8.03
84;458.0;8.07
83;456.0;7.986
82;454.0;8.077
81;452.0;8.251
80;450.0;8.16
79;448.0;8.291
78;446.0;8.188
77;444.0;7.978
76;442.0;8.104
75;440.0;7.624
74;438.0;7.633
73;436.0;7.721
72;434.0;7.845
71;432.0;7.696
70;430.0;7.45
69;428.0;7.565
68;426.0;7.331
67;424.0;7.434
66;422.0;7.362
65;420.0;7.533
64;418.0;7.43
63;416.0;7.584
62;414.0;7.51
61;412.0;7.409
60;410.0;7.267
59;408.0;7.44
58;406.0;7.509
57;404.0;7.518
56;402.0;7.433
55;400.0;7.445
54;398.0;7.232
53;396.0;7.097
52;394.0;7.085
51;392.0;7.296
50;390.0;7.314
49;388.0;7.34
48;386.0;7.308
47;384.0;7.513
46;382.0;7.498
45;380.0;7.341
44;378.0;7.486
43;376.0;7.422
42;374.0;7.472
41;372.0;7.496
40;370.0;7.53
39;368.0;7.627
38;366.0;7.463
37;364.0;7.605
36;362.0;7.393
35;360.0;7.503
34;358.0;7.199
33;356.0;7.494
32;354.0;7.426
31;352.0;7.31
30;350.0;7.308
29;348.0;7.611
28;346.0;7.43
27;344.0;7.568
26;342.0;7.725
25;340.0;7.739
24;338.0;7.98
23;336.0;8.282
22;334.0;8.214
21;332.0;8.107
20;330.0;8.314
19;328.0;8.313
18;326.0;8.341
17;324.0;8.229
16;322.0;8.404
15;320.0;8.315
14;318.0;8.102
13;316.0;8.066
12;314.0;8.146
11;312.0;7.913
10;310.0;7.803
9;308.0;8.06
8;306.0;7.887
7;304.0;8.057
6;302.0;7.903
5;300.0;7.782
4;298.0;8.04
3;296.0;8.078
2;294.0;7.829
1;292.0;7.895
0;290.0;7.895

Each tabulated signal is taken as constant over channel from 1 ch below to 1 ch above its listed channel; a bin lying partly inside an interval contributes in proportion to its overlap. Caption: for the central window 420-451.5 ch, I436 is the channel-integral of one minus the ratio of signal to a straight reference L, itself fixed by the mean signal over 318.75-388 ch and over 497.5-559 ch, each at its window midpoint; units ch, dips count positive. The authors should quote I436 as 2.2 ch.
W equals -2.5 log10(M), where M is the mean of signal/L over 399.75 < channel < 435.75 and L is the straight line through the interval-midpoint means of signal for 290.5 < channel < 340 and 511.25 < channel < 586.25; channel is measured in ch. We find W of 0.15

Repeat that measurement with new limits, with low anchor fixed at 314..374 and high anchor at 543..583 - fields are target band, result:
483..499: 0.09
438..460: 0.06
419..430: 0.12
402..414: 0.11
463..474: 0.03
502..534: 0.00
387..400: 0.13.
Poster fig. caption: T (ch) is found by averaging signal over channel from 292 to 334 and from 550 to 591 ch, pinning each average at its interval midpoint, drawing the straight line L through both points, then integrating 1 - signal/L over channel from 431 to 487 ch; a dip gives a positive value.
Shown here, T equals 3.9 ch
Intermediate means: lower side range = 8.08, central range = 8.14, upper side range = 9.26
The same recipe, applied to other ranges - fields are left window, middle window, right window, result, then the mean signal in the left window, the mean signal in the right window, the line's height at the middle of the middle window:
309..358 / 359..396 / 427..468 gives 2.4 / 7.91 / 7.98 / 7.94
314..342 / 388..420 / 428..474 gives 2.9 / 8.17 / 8.05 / 8.1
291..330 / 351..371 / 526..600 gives 2.0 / 8.07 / 9.25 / 8.3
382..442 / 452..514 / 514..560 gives 1.1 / 7.46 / 9.24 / 8.47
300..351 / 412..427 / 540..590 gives 1.8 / 7.99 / 9.28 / 8.5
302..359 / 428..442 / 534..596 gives 1.4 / 7.91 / 9.26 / 8.51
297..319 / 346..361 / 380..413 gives 0.5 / 7.98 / 7.36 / 7.66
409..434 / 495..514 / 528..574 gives 0.2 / 7.48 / 9.24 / 8.61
